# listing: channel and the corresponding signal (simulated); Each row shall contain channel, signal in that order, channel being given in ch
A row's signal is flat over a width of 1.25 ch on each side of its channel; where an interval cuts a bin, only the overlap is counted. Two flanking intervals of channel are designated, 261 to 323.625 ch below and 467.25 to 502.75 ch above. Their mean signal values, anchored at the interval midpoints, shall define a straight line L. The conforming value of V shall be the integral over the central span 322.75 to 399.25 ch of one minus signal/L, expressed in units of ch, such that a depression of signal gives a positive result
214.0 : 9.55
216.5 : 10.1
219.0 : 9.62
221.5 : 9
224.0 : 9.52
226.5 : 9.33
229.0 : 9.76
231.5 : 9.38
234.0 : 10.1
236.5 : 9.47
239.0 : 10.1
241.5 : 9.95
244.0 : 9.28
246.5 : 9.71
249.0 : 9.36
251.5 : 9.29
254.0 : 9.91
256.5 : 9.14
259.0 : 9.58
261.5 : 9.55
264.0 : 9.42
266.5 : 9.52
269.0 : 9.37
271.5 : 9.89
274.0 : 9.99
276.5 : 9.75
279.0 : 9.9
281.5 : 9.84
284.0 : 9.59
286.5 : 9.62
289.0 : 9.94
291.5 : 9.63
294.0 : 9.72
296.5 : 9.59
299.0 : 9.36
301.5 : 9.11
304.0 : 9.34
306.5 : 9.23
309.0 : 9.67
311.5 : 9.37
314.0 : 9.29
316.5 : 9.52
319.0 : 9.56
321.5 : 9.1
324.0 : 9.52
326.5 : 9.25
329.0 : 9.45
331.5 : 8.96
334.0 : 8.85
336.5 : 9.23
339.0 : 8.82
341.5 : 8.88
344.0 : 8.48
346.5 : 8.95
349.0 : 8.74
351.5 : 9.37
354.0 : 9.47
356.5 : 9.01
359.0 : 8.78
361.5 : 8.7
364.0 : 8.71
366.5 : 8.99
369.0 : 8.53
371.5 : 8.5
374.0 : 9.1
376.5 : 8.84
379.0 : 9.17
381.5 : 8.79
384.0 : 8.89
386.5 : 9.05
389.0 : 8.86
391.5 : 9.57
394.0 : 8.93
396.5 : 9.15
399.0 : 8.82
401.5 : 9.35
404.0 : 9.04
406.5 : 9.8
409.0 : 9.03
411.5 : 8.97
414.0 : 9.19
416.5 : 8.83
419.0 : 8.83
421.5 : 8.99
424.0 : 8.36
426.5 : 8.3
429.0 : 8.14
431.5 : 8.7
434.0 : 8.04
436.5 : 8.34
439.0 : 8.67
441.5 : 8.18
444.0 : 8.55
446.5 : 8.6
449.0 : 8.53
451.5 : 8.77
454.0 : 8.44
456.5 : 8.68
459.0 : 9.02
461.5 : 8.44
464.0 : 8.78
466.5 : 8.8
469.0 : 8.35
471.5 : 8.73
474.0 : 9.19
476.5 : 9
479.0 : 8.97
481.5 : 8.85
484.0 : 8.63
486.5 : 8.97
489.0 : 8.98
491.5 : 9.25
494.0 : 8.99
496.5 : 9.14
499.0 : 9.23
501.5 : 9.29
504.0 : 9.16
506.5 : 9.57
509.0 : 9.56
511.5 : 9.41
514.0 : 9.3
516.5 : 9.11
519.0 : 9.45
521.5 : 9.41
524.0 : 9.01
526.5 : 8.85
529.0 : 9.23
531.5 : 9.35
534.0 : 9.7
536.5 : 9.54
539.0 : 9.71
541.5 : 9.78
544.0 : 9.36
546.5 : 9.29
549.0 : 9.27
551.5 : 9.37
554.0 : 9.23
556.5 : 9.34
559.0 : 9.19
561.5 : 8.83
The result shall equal 3.0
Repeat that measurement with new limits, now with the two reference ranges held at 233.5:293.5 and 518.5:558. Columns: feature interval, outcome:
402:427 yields 1.4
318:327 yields 0.2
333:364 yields 2.1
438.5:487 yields 3.8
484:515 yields 0.6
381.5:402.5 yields 1.0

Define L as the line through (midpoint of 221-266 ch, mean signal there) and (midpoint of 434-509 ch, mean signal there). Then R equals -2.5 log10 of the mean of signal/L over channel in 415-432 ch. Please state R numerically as 0.048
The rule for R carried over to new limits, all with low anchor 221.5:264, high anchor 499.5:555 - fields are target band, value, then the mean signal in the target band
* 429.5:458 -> 0.11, 8.5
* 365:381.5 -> 0.07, 8.85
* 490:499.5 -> 0.03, 9.14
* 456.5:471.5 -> 0.09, 8.68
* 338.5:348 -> 0.09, 8.78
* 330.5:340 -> 0.06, 8.97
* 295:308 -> 0.02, 9.34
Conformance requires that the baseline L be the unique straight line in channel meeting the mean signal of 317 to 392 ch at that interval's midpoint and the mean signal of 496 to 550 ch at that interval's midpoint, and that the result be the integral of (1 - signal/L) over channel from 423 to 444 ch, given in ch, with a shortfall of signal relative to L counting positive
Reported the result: 1.9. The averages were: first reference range 9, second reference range 9.35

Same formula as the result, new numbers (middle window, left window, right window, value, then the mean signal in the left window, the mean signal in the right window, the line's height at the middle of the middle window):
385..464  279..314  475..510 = 4.1 ch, 9.54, 9.11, 9.26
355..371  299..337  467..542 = 0.8 ch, 9.3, 9.18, 9.27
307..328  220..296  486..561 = 0.3 ch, 9.62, 9.3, 9.55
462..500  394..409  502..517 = 1.6 ch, 9.19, 9.36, 9.32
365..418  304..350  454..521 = 0.5 ch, 9.17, 9.03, 9.11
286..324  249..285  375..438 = -0.2 ch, 9.62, 8.88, 9.41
